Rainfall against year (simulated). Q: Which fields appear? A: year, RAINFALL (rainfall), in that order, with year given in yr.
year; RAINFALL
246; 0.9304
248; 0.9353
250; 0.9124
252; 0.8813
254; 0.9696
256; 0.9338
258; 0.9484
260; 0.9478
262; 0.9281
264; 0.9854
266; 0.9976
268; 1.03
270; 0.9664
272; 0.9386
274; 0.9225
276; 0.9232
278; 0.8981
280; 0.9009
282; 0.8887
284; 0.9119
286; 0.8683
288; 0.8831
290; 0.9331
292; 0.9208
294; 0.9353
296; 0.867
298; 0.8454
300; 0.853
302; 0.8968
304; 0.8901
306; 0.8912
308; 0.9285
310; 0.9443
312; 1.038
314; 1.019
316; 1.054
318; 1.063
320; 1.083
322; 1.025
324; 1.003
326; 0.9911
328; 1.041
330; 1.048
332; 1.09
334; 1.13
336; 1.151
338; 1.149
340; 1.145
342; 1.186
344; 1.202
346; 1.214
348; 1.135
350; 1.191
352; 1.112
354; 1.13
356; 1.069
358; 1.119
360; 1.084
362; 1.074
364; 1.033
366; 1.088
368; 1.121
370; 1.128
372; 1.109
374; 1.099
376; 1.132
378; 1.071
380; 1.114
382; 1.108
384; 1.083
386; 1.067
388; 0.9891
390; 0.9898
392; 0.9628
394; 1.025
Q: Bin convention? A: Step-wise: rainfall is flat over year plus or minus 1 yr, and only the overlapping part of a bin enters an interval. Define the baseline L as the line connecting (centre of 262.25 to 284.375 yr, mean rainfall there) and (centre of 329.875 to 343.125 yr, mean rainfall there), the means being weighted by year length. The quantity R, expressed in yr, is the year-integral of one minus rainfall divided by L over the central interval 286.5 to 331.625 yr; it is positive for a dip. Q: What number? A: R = 3.9 yr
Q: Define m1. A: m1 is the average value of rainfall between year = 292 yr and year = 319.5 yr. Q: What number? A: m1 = 0.942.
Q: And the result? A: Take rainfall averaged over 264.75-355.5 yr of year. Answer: 1.01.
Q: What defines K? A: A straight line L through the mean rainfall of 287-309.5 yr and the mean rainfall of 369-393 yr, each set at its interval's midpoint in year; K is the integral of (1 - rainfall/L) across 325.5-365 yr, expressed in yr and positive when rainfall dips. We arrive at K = -4.8 yr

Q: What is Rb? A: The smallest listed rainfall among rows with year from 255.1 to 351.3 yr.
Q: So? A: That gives 0.8454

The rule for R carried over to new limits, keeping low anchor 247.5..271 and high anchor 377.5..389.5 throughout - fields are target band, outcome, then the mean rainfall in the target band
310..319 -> -0.25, 1.03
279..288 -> 0.78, 0.891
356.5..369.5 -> -0.47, 1.09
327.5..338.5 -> -0.86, 1.1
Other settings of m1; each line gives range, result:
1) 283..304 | 0.891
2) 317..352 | 1.11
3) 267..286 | 0.928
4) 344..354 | 1.16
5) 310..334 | 1.04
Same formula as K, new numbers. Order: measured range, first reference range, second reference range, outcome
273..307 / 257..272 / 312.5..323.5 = 3.72 yr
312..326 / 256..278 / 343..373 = 0.16 yr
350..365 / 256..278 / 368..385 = -0.22 yr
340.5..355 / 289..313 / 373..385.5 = -2.02 yr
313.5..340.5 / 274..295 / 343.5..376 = -1.15 yr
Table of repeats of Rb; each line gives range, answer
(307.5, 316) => 0.9285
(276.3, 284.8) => 0.8887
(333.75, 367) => 1.033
